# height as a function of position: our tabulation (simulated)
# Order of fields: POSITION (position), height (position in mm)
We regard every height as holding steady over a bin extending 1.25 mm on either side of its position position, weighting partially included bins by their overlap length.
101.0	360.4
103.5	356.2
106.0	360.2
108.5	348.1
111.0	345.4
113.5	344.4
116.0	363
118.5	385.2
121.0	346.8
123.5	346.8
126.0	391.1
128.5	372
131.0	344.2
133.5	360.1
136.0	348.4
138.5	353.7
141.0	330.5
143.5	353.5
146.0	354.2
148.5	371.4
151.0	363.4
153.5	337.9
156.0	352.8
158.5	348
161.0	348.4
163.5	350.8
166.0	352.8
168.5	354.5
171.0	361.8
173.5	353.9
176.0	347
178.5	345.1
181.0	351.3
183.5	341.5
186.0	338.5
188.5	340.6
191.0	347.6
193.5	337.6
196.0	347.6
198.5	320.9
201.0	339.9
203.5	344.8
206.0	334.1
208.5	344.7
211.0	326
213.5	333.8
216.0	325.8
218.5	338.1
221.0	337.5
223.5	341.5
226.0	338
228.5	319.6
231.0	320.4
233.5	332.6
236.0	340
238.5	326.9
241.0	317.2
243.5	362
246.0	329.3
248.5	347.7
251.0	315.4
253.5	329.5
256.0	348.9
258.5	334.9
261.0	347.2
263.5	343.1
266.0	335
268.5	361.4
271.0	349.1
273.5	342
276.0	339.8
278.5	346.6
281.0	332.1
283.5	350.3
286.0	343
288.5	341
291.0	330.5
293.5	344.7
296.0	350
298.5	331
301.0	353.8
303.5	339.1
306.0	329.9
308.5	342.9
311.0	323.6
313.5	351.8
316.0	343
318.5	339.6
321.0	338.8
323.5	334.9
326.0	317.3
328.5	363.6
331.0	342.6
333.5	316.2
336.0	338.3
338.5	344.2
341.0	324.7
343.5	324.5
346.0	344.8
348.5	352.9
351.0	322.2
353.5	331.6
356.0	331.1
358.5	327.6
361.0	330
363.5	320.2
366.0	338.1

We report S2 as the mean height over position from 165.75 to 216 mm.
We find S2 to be 343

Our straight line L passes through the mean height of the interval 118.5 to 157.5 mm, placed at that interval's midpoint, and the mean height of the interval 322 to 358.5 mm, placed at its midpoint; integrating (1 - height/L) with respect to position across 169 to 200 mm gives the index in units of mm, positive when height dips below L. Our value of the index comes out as 0.6 mm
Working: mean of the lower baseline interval 356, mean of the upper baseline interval 335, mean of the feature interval 345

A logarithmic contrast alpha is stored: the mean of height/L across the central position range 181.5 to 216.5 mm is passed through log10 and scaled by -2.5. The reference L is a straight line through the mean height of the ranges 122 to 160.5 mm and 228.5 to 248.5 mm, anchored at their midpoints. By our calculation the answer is 0.01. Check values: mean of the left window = 355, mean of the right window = 333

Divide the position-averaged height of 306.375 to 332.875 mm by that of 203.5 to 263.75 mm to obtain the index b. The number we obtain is 1.0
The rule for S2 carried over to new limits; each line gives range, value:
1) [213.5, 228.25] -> 335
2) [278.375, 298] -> 342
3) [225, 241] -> 328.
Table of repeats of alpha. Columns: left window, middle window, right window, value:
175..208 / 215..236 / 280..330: 0.03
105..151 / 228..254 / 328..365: 0.04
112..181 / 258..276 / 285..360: -0.01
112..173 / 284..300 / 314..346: 0.00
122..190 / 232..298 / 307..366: 0.01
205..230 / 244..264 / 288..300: 0.00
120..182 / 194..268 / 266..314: 0.04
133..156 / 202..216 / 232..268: 0.02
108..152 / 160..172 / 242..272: 0.00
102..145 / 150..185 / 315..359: 0.00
